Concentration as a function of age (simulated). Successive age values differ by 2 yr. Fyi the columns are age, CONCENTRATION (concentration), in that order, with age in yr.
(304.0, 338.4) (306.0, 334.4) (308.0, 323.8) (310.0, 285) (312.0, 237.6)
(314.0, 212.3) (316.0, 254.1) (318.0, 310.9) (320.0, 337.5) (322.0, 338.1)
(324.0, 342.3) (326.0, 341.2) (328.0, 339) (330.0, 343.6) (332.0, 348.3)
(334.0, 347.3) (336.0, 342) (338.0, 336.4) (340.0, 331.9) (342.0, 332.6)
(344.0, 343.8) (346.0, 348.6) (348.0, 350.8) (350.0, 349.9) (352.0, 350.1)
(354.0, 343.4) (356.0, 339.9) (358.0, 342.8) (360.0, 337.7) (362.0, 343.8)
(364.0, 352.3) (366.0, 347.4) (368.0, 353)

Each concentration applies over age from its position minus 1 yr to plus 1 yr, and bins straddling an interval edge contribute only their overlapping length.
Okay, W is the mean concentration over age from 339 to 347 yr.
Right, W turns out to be 339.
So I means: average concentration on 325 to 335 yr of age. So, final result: 344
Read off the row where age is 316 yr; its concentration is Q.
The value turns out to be 254.1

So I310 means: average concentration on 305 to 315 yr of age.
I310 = 279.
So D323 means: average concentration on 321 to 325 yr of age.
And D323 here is 340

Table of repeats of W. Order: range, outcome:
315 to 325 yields 317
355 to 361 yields 340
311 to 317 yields 235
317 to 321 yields 324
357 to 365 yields 344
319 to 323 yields 338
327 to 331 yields 341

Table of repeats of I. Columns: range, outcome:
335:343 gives 336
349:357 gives 346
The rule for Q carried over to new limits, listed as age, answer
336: 342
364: 352.3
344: 343.8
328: 339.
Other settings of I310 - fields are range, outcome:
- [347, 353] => 350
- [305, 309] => 329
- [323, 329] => 341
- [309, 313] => 261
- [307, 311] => 304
